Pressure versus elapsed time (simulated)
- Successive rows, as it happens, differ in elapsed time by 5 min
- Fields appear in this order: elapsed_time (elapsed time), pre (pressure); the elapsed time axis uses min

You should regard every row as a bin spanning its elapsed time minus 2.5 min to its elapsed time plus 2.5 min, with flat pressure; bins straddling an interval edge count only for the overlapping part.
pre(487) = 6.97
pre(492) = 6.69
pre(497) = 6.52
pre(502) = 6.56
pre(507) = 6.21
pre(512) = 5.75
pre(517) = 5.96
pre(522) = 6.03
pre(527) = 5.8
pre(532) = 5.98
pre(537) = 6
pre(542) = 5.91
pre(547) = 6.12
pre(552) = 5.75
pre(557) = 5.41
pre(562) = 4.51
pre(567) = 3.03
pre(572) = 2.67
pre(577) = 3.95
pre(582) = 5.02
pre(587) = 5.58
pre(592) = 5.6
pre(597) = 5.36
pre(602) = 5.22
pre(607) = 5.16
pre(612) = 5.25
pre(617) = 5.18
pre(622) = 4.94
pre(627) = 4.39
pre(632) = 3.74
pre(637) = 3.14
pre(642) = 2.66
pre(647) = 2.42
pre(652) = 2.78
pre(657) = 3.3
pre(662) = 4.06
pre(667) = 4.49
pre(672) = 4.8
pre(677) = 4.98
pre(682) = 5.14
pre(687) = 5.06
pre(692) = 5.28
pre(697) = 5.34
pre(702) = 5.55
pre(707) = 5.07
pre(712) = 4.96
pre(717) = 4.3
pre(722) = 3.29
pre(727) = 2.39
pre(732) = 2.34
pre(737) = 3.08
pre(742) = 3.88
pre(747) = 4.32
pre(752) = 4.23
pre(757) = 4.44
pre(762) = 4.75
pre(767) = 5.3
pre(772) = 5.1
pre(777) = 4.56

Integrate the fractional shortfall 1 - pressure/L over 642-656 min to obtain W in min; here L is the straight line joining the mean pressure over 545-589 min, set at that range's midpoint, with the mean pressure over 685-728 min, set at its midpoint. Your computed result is 5.9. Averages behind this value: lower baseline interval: 4.64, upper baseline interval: 4.65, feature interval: 2.69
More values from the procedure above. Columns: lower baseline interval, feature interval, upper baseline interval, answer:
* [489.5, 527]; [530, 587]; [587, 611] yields 7.9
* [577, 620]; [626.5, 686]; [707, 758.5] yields 9.4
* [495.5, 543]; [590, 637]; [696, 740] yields 2.0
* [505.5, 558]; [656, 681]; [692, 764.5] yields 1.4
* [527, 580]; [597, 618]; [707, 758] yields -2.8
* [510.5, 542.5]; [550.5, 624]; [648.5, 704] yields 7.2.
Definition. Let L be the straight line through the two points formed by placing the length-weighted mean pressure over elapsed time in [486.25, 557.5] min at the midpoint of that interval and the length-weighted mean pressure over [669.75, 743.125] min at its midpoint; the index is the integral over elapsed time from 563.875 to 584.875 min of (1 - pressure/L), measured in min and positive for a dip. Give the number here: 7.03 min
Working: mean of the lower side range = 6.11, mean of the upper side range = 4.37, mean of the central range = 3.73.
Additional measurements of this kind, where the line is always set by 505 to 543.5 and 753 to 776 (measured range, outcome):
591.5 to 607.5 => 0.80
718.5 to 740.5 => 9.25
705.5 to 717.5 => 0.59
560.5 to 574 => 5.65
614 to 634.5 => 3.40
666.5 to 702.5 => 0.80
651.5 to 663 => 4.17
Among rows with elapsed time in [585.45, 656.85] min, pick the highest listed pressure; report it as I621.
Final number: 5.6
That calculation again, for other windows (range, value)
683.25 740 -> 5.55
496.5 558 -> 6.56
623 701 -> 5.34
